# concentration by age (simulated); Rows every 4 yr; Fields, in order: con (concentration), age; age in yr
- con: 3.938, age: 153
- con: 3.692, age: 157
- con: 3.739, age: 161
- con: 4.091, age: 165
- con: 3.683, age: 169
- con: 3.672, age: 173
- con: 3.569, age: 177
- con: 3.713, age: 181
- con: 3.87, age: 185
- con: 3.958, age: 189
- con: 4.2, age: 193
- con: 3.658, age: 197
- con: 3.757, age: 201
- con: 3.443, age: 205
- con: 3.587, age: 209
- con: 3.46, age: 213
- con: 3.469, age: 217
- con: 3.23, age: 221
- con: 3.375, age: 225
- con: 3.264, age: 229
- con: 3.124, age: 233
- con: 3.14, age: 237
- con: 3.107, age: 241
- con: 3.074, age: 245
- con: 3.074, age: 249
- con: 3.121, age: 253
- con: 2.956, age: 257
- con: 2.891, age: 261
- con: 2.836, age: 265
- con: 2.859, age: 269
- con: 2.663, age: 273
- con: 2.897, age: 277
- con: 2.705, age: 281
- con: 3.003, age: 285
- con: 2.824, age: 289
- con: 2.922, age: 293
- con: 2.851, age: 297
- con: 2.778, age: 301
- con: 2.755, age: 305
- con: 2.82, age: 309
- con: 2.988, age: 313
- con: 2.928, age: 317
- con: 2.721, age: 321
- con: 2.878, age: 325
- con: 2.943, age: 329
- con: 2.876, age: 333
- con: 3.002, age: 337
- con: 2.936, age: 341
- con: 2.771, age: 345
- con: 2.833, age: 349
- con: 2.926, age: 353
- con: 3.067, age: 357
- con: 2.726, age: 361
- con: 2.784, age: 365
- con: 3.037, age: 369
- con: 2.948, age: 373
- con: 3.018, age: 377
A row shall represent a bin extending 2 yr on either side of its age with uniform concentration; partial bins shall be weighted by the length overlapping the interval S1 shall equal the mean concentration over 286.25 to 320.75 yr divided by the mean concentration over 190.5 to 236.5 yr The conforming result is 0.8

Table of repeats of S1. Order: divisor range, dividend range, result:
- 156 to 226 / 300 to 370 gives 0.78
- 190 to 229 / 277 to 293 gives 0.80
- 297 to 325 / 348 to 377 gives 1.03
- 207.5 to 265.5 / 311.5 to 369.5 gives 0.91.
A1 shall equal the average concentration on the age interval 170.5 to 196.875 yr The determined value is 3.82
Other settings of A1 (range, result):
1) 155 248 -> 3.55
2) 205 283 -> 3.11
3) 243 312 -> 2.89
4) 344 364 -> 2.87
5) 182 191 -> 3.89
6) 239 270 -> 2.99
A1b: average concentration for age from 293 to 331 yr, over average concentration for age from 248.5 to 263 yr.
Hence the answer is 0.95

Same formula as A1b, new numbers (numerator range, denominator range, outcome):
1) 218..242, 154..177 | 0.86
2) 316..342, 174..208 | 0.77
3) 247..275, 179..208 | 0.77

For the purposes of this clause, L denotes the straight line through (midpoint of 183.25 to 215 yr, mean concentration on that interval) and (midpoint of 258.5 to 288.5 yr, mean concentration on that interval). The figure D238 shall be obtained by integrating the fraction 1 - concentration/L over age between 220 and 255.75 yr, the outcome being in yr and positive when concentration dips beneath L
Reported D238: 1.17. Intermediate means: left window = 3.74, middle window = 3.16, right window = 2.84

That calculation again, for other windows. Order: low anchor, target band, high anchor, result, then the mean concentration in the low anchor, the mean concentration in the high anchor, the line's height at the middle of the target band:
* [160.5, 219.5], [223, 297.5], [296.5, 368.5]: 7.1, 3.72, 2.87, 3.3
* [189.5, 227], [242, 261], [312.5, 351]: 1.7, 3.59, 2.88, 3.34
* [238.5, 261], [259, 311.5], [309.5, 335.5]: 2.5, 3.05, 2.89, 2.97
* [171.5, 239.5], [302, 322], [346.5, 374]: 1.7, 3.55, 2.9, 3.1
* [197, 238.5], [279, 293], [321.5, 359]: 1.2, 3.4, 2.91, 3.13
